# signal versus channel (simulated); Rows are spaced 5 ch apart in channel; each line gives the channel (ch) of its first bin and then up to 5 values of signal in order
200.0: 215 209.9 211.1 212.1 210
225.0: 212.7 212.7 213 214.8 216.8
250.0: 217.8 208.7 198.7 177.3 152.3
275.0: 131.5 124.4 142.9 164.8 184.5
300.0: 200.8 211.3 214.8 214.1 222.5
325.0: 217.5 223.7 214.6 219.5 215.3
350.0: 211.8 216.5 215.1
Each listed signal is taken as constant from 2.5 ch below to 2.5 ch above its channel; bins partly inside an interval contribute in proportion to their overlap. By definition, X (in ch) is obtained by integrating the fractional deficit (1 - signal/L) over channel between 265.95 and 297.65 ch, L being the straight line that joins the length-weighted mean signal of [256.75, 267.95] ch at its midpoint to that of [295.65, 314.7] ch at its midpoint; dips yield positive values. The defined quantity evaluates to 7.3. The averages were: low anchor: 188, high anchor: 207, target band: 152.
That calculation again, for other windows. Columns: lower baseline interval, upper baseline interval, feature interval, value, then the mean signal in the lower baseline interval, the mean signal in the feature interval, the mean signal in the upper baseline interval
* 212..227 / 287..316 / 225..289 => 6.34 ch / 212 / 185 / 197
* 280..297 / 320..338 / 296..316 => -2.60 ch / 158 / 208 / 219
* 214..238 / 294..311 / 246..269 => 1.11 ch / 212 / 199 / 203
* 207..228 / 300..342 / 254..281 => 6.11 ch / 211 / 165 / 216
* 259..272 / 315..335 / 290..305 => 0.59 ch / 174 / 191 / 220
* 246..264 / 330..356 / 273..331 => 6.77 ch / 207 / 187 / 216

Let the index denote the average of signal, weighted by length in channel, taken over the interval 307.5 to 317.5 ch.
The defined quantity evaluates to 214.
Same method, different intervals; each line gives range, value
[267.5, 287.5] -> 138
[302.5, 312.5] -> 213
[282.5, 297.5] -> 164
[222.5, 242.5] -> 213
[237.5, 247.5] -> 216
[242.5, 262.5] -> 210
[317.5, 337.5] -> 220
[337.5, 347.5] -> 217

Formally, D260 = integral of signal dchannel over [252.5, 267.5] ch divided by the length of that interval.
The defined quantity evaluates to 195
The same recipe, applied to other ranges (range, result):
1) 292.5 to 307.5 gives 199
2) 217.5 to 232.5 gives 212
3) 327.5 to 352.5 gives 217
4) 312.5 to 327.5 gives 218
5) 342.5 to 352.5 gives 214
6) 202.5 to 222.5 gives 211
